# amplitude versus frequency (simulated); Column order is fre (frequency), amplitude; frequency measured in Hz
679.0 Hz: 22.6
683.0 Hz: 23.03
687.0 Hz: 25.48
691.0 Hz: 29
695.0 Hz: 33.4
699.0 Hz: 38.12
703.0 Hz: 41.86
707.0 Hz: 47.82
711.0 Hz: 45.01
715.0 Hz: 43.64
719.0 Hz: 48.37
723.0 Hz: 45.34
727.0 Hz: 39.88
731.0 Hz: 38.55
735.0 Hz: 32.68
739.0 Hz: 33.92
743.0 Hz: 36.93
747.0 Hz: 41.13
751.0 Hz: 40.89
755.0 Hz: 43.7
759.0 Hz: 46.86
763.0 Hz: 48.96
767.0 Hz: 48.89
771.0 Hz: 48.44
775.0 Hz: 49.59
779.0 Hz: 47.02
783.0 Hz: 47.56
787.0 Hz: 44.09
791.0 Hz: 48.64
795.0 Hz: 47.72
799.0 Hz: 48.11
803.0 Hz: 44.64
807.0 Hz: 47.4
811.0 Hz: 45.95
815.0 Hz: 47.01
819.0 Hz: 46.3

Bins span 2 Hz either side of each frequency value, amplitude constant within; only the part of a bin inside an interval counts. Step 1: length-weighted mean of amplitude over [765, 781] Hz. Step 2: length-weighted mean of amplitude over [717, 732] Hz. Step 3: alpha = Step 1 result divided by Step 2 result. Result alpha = 1.12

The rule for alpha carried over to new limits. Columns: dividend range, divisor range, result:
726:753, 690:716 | 0.94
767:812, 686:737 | 1.20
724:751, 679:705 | 1.21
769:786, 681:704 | 1.53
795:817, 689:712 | 1.20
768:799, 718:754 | 1.20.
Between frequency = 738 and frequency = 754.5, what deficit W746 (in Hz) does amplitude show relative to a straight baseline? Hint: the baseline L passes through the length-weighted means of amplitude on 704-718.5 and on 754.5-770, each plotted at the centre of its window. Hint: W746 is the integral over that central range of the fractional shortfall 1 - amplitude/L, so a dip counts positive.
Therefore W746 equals 2.8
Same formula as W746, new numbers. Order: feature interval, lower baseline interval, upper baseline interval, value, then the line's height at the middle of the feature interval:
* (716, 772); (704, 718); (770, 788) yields 4.89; 46.4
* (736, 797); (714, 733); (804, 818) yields 0.17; 44.8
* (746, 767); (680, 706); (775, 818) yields -1.86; 41.2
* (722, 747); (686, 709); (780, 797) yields 1.73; 40.7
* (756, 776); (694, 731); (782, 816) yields -1.36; 45.2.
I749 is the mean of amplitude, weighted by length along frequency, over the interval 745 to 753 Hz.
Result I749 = 41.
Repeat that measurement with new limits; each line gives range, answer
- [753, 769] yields 47.1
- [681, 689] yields 24.3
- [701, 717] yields 44.6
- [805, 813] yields 46.7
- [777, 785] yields 47.3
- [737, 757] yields 39.3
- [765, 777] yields 49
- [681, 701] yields 29.8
